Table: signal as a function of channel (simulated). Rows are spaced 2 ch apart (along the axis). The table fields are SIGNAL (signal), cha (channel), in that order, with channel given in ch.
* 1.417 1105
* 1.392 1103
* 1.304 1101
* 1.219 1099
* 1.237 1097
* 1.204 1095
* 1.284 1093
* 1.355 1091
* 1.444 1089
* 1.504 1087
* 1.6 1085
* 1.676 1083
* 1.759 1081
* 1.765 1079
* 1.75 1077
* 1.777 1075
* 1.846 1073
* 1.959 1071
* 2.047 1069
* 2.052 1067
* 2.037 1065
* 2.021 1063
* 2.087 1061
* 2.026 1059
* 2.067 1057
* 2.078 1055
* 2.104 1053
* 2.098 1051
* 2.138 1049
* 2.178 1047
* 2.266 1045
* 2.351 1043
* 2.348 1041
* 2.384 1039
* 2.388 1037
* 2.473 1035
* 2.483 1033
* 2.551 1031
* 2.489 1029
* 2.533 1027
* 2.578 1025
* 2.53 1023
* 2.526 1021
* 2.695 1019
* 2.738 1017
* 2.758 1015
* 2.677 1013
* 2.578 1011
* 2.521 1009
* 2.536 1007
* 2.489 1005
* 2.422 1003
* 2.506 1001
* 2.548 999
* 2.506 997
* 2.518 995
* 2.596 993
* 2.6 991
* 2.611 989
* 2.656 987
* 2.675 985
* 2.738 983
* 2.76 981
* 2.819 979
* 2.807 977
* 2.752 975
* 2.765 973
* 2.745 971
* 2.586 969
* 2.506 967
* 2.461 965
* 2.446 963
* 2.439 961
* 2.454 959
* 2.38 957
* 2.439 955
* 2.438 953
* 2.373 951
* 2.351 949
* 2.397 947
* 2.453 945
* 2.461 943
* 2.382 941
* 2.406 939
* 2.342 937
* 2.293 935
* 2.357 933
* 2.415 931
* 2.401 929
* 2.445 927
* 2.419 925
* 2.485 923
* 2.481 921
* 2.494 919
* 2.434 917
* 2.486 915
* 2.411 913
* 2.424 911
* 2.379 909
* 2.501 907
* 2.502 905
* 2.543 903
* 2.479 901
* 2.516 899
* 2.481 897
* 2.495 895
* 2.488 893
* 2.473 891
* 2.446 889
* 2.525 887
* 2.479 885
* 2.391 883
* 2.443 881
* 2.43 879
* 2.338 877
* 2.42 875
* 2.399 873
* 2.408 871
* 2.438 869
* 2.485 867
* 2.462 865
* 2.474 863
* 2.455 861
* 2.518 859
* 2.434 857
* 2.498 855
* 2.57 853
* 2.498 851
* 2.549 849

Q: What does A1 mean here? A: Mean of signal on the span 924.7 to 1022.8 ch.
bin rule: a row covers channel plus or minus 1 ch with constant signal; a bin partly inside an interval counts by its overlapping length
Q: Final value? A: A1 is 2.54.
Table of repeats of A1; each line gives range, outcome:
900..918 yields 2.46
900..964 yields 2.43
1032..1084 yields 2.08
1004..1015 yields 2.58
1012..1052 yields 2.46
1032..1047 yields 2.37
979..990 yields 2.7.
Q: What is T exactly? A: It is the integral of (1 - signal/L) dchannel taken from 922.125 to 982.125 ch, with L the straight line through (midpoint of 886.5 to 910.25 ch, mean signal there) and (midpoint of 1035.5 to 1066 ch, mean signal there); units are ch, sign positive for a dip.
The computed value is -3.0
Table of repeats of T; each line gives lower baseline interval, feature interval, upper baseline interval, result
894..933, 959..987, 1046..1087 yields -4.8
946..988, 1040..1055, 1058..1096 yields -1.8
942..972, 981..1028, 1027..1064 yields -4.8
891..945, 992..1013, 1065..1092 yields -4.6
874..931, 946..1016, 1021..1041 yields -2.6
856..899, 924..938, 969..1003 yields 0.9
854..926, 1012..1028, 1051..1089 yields -4.5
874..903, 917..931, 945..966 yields -0.1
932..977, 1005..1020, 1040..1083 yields -2.7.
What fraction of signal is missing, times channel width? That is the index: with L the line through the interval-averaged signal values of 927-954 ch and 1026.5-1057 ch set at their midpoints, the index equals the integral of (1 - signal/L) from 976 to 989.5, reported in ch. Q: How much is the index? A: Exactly -2.1 ch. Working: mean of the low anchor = 2.39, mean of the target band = 2.73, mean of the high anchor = 2.31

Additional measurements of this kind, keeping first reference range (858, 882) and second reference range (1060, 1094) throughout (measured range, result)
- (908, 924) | -1.1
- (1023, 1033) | -3.2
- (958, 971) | -2.3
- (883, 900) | -0.8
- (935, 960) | -2.5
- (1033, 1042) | -2.5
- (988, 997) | -2.4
